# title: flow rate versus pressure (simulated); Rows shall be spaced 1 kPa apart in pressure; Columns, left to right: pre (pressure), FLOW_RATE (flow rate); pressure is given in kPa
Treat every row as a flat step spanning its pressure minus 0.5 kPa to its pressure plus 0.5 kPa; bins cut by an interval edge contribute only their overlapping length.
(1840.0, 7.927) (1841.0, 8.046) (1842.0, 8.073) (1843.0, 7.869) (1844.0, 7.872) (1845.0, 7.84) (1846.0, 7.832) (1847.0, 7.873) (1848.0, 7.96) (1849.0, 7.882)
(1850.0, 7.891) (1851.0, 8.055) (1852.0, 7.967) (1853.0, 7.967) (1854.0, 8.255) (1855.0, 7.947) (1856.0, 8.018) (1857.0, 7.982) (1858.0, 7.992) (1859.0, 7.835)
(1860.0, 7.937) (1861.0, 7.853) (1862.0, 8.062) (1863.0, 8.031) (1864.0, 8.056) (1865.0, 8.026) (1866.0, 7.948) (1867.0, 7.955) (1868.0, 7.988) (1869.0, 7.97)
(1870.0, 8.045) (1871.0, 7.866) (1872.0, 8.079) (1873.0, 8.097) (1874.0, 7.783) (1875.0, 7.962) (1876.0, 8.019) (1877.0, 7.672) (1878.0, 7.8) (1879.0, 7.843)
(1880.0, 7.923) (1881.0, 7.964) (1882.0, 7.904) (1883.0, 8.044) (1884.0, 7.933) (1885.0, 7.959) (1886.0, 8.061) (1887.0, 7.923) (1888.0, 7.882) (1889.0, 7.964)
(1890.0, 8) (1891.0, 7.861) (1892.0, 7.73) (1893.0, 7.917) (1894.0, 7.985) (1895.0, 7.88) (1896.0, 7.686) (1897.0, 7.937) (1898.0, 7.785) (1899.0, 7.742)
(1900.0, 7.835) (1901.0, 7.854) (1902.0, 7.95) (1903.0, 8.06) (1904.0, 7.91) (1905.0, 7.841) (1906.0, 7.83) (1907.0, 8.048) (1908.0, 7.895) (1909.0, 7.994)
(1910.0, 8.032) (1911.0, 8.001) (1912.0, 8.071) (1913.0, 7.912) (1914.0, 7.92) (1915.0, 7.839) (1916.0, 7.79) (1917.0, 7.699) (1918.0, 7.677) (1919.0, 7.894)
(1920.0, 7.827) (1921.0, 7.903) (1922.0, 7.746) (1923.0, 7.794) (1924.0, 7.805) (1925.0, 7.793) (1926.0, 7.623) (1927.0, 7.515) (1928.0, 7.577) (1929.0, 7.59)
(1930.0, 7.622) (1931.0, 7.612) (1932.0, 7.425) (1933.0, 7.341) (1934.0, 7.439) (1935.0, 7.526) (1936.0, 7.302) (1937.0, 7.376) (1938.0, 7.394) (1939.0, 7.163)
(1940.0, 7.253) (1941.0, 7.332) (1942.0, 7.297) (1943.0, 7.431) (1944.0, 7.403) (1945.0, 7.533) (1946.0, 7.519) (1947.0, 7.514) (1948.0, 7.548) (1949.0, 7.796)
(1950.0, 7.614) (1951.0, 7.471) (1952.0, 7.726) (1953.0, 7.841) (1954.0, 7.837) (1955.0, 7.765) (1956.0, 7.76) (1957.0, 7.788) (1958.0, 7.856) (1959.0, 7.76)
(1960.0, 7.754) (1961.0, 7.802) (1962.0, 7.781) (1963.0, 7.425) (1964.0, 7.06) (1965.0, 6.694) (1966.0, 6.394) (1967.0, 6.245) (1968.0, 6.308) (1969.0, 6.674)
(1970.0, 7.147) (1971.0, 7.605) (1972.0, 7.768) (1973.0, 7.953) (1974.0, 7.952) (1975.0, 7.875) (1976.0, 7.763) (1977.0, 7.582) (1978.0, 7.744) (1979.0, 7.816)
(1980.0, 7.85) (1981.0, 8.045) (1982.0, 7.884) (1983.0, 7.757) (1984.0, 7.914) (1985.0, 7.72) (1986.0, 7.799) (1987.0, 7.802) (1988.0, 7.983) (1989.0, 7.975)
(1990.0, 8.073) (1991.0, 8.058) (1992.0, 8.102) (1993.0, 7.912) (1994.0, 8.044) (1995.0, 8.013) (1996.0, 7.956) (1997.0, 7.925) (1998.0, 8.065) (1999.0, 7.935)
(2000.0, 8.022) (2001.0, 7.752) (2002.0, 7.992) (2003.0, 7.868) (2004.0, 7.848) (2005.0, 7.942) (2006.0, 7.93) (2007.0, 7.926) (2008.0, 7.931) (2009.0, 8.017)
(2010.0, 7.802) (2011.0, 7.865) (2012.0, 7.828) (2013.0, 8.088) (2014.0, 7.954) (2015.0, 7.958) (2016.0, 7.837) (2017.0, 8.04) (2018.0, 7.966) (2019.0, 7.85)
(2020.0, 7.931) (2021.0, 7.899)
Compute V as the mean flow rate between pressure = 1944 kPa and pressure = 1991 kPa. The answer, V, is 7.6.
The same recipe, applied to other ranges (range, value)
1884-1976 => 7.65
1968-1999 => 7.8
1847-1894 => 7.95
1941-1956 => 7.59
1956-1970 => 7.21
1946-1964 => 7.68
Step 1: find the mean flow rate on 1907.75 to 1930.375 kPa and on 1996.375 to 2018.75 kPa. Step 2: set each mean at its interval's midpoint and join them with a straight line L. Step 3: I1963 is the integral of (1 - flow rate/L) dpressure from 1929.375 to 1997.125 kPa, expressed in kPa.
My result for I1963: 2.4 kPa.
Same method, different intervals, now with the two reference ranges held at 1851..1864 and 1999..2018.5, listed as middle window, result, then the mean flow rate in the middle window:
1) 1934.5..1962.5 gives 1.3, 7.58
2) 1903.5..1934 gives 0.7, 7.78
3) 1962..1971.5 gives 1.3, 6.89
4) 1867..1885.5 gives 0.1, 7.94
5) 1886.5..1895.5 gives 0.1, 7.9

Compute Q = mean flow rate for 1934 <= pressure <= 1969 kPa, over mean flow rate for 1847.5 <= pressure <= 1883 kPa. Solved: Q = 0.9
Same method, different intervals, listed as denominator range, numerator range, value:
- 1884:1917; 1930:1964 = 0.96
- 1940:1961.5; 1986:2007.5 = 1.04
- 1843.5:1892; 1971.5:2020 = 1.00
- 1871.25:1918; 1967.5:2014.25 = 0.99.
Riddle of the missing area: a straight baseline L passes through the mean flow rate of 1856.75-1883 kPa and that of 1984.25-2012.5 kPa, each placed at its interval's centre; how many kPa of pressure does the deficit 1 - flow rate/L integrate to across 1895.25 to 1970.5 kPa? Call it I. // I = 3.2 kPa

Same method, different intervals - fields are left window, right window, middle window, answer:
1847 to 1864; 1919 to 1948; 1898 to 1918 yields -0.58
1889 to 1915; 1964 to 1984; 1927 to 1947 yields 0.63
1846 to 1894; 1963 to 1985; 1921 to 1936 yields 0.12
